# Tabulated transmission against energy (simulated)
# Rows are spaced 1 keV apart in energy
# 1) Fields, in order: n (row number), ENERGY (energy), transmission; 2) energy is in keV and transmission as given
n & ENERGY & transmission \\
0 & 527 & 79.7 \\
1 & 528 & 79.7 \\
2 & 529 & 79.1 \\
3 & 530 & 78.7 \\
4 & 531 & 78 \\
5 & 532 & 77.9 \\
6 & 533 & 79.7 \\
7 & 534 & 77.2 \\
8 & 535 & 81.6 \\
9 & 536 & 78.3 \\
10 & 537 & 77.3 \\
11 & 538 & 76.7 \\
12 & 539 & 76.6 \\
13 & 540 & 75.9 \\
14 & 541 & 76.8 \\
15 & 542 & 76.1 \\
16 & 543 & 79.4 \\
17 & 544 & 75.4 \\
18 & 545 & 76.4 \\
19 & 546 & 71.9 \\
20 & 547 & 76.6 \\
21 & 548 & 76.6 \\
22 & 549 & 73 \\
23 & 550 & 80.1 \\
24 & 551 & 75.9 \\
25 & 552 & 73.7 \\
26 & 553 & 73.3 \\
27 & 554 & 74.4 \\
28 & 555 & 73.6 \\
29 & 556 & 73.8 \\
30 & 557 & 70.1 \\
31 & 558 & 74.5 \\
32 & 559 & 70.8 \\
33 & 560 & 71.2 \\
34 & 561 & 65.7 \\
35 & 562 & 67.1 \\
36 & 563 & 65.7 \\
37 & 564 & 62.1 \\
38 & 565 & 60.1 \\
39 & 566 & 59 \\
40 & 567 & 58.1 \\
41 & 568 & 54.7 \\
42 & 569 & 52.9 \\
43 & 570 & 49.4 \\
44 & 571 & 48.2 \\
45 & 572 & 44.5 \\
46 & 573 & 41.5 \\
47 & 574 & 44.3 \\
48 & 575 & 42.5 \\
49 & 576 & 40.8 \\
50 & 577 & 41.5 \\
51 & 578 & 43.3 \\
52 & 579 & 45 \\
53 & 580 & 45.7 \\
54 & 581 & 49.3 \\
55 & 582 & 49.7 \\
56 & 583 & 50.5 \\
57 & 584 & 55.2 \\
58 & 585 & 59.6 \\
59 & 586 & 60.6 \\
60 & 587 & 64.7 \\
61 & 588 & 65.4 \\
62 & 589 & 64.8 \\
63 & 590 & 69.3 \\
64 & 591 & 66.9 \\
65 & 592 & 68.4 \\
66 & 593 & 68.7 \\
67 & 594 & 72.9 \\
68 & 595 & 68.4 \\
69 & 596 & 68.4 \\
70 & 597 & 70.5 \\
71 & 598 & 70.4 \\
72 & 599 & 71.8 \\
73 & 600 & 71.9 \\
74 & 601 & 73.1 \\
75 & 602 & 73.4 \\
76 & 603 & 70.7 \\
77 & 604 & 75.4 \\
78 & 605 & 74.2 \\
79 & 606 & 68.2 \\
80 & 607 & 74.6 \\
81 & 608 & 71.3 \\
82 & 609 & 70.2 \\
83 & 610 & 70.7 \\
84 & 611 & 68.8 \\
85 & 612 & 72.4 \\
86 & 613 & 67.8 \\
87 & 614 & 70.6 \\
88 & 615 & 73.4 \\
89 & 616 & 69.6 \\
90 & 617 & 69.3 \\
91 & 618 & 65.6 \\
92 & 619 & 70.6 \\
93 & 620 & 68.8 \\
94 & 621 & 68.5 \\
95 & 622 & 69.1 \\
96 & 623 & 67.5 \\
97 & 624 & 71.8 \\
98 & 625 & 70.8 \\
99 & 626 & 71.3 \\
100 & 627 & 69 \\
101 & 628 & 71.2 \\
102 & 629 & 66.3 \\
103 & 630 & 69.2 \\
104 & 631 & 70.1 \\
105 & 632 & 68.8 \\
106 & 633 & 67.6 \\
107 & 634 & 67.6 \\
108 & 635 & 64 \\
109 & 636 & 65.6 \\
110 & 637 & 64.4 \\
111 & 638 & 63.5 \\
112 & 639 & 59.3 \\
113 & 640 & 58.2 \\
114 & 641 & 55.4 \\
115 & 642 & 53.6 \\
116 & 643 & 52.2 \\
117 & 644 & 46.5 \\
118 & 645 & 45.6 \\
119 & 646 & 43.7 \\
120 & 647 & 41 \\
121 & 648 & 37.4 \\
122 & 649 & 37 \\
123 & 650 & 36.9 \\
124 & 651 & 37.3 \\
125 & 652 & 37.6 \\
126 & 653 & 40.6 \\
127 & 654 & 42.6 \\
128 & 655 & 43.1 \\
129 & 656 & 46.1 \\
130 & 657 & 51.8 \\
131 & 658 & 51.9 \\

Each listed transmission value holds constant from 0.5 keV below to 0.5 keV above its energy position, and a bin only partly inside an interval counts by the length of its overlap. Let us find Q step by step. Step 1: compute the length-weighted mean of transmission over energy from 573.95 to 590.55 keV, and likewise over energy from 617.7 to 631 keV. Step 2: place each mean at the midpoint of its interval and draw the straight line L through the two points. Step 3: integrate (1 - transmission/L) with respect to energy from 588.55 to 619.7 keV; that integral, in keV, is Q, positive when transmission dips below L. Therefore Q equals -4.7 keV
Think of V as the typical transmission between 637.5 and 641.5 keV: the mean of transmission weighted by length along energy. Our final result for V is 59.1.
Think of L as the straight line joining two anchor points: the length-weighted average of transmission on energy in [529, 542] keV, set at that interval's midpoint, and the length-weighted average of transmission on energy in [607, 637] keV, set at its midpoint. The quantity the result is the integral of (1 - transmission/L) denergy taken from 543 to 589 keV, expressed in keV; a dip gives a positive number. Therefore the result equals 8.4 keV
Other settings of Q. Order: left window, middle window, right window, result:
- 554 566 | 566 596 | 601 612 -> 6.4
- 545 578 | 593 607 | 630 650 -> -2.9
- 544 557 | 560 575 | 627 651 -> 3.4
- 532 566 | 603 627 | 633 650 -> -4.6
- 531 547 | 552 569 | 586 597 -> 1.5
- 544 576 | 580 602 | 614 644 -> 0.2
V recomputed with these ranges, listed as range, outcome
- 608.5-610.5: 70.5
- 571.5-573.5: 43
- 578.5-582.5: 47.4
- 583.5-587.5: 60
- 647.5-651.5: 37.2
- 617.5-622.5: 68.5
